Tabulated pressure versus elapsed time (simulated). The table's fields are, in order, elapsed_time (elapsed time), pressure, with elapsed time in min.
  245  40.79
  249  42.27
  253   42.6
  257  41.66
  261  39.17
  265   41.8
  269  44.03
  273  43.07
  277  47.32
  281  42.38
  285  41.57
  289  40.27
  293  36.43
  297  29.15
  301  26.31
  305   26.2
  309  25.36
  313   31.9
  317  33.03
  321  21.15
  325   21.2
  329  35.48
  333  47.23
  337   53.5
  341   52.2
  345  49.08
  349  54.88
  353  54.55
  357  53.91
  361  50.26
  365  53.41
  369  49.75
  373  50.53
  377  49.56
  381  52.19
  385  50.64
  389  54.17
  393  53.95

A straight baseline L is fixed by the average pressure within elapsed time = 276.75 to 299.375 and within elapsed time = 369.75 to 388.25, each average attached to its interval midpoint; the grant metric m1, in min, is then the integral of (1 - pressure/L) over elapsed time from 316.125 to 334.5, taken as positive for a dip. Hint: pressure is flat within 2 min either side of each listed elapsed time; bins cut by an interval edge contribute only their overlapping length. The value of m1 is 5.3 min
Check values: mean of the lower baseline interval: 38.7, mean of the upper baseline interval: 50.9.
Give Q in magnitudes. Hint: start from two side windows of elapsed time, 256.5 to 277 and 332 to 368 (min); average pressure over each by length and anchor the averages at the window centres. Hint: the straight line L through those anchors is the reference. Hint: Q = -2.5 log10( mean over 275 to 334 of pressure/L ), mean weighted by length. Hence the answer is 0.36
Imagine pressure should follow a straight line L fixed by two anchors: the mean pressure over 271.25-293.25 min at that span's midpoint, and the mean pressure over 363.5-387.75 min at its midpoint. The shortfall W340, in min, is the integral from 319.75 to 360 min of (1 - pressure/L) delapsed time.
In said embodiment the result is 2.5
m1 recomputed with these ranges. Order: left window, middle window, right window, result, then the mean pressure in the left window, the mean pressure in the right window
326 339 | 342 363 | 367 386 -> -2.62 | 43.5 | 50.5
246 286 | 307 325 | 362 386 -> 7.49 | 42.6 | 51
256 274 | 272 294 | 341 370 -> 0.95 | 41.9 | 52.3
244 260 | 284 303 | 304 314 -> -1.66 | 41.7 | 27.6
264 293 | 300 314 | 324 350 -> 5.32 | 42.5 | 45.3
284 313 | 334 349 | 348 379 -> -2.19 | 31.8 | 52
